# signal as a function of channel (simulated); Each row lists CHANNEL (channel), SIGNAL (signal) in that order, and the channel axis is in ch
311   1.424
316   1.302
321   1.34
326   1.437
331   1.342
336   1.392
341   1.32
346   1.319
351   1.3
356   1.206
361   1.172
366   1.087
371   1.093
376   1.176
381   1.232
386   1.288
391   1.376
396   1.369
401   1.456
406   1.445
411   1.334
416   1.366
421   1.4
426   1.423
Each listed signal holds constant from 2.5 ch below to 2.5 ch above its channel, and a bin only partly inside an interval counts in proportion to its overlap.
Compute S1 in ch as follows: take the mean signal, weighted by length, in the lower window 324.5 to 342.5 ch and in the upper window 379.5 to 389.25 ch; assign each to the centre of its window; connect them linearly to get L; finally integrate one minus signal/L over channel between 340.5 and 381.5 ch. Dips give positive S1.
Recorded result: 3.5 ch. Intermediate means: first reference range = 1.37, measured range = 1.21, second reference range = 1.27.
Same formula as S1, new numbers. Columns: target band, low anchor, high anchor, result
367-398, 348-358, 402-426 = 1.9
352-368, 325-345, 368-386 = 1.1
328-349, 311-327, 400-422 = 0.4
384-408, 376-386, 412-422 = -1.8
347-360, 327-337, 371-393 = 0.7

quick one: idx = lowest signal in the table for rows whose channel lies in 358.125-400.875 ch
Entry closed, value 1.087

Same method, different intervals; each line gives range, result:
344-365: 1.172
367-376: 1.093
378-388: 1.232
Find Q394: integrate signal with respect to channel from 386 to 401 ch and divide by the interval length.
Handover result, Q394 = 1.37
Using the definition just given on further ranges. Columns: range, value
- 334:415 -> 1.29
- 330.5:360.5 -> 1.3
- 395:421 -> 1.4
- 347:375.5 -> 1.18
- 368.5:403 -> 1.28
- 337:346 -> 1.33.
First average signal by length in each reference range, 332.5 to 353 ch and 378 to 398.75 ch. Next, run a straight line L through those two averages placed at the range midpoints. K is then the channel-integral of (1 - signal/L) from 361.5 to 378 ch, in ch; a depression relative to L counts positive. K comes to 2.5 ch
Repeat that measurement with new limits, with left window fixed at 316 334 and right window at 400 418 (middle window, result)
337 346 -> 0.3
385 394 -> 0.3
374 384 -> 1.3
